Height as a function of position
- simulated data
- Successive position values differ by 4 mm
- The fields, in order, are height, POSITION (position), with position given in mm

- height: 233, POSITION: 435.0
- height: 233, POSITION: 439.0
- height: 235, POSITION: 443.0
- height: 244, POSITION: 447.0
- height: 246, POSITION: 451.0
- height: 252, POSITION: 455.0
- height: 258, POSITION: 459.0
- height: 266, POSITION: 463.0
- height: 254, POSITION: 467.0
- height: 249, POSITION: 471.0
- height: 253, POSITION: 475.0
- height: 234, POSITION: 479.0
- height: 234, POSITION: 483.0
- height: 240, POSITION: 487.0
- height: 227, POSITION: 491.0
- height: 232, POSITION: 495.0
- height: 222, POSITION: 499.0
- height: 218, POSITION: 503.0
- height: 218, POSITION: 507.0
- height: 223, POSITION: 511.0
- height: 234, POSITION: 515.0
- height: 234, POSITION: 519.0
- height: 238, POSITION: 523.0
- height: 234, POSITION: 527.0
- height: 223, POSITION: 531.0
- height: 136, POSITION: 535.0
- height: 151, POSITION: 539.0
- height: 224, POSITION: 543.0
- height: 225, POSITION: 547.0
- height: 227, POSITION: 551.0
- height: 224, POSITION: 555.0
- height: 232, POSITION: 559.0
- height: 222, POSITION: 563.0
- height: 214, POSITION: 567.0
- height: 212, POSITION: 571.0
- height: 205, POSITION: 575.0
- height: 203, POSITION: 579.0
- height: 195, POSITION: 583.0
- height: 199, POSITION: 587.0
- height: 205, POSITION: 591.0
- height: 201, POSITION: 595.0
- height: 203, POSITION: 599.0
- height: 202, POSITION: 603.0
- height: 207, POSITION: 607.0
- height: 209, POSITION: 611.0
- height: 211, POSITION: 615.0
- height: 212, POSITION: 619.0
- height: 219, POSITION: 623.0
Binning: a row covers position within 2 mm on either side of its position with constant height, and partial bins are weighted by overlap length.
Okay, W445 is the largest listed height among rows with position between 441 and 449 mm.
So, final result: 244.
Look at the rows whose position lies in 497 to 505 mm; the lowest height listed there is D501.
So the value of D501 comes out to 218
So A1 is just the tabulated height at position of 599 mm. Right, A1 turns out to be 203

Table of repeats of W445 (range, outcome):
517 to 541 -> 238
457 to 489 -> 266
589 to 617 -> 211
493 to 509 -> 232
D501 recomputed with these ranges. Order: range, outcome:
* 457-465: 258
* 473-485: 234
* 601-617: 202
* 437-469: 233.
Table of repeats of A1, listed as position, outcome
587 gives 199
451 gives 246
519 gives 234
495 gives 232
